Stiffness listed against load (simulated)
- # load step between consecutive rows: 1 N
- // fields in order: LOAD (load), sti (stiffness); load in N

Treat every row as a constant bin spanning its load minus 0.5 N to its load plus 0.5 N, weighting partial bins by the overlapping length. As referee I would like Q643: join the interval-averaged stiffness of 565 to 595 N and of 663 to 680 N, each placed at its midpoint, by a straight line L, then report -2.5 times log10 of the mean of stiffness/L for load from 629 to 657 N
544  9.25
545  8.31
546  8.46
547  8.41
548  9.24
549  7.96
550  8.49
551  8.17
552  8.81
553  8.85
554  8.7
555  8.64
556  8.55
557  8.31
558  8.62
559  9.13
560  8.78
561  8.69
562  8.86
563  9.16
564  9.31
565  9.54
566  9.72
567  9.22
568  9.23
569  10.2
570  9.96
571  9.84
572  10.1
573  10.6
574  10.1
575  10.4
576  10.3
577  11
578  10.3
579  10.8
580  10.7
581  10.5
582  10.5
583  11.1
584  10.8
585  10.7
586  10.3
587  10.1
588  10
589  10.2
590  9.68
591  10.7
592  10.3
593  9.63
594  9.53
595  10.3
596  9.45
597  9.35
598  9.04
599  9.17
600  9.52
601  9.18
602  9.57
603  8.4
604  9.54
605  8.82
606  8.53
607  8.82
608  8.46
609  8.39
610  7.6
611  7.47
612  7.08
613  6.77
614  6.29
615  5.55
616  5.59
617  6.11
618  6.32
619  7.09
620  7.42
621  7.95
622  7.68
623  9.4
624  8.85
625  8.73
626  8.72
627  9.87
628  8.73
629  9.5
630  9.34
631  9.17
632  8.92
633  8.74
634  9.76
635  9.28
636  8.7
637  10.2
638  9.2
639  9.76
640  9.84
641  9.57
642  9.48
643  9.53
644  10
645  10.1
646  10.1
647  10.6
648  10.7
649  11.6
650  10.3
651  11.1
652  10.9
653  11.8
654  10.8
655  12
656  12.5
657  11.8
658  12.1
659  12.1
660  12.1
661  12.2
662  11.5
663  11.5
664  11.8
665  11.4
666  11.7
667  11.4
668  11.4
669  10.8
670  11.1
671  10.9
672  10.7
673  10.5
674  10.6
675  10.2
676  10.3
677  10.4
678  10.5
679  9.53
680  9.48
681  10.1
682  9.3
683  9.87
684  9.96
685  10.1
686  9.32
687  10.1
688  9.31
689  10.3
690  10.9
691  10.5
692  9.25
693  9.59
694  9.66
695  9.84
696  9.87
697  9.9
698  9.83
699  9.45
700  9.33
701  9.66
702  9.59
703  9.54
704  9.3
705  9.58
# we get 0.05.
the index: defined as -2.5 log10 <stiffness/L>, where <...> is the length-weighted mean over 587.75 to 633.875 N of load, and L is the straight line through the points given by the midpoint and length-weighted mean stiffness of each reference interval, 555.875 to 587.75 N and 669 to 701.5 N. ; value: 0.16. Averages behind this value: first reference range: 9.87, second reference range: 10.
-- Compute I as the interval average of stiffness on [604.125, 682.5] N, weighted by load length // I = 9.68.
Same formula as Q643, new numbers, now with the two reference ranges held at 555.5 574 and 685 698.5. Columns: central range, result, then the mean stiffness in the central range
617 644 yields 0.09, 8.88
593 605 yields 0.02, 9.36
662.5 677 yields -0.13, 11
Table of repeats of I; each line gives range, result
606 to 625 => 7.45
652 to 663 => 11.8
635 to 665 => 10.8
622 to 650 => 9.55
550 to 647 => 9.17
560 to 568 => 9.19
